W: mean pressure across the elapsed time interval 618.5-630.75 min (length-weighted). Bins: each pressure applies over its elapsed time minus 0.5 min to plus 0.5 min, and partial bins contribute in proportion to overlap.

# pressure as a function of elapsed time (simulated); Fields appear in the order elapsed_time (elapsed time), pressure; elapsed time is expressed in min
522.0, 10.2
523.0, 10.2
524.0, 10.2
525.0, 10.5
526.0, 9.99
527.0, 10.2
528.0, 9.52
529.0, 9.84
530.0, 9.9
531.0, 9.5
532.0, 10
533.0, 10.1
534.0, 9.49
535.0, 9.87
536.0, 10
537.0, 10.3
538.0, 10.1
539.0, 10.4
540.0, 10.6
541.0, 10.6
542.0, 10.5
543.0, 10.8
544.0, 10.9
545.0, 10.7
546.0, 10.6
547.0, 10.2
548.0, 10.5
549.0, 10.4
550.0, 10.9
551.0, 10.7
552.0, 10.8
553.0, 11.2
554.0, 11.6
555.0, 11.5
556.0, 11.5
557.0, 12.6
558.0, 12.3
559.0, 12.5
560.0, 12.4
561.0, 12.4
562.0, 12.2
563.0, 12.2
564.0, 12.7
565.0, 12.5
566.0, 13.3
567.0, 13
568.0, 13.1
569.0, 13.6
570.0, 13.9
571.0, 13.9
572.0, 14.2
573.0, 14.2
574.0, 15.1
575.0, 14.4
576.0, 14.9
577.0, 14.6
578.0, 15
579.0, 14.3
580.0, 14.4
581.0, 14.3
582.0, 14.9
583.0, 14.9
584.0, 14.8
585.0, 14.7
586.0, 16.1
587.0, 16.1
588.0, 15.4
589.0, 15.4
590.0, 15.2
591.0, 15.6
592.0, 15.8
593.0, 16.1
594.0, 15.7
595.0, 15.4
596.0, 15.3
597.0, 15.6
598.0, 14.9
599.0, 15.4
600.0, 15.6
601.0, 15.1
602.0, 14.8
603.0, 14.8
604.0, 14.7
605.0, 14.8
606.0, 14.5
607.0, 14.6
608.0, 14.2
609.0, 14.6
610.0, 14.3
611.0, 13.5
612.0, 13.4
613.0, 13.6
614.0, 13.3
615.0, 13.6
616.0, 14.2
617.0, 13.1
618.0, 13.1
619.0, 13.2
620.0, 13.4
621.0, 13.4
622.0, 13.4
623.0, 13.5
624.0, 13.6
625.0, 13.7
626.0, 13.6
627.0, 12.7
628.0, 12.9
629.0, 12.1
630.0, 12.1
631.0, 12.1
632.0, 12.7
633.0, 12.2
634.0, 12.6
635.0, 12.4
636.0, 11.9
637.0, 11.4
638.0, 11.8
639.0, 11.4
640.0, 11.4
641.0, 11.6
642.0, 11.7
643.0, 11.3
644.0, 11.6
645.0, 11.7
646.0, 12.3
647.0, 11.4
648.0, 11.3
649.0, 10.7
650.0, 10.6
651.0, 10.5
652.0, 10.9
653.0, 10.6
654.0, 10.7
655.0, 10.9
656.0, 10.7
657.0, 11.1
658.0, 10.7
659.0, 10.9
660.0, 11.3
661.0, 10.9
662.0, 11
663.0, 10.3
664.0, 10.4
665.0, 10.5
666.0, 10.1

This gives 13.1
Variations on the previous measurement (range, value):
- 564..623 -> 14.4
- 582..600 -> 15.4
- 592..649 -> 13.4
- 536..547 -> 10.5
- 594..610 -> 15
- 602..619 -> 14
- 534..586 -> 12.4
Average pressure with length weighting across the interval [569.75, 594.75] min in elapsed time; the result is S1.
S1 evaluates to 15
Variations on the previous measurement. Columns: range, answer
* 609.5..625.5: 13.5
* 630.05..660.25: 11.4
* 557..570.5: 12.8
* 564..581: 14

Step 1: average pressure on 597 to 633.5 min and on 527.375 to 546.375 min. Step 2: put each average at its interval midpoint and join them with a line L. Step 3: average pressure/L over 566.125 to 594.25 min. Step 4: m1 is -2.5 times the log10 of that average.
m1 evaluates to -0.21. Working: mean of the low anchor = 10.2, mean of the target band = 14.7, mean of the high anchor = 13.8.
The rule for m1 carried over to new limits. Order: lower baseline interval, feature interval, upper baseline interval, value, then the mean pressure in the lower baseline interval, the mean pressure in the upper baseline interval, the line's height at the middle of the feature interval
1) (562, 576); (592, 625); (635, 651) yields -0.15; 13.5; 11.5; 12.4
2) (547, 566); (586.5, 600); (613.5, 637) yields -0.25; 11.7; 13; 12.4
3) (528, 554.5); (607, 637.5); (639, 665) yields -0.21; 10.4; 11.1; 10.9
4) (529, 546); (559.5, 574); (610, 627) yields -0.16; 10.2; 13.5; 11.4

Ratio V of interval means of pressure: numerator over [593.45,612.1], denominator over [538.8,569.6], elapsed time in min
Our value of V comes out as 1.28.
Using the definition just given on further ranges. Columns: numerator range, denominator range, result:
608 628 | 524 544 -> 1.34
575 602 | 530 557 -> 1.44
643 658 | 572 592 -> 0.74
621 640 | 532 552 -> 1.21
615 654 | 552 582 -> 0.92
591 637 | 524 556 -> 1.33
